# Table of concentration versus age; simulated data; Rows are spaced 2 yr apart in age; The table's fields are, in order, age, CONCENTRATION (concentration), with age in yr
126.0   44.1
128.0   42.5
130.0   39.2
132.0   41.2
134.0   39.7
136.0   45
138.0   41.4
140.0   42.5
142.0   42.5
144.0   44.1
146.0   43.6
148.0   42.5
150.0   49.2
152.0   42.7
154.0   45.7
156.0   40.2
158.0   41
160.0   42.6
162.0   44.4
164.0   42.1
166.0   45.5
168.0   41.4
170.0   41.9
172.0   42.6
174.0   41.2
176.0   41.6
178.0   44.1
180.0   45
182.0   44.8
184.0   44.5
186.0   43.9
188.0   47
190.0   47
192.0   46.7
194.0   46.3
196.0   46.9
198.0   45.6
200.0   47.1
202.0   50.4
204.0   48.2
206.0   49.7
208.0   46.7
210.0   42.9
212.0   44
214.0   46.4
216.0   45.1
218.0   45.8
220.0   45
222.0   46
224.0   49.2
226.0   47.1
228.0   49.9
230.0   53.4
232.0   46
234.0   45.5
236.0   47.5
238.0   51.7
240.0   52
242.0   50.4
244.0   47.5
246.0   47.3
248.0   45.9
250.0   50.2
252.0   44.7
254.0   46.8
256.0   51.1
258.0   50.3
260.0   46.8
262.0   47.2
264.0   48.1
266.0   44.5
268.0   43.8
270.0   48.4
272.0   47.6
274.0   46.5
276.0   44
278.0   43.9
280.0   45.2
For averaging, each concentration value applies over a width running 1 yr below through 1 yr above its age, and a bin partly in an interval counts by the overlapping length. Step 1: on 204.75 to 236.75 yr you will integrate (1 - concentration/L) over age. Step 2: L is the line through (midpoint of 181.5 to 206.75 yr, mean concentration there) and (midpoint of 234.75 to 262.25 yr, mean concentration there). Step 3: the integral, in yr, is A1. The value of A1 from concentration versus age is 0.5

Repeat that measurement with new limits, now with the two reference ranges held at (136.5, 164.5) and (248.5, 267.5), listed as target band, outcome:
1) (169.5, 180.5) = 0.4 yr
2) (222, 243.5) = -1.2 yr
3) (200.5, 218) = -0.4 yr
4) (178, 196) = -0.4 yr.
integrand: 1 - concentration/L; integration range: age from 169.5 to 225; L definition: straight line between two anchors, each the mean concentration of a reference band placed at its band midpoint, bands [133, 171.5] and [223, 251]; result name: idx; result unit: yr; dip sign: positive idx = 0.6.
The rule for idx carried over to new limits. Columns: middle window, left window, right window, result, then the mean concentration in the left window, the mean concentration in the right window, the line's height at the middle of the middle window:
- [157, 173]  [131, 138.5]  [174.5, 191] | 0.3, 41.9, 44.6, 43.6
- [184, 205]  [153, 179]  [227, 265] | -1.0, 42.6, 48.5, 44.7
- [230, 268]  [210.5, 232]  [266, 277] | -1.3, 47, 45.9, 46.4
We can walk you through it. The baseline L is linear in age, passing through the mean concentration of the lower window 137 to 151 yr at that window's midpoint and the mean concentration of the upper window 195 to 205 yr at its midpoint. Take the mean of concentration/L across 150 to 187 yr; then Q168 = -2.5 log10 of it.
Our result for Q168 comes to 0.053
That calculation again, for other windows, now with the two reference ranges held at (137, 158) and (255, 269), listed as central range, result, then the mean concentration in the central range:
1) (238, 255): -0.034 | 48.3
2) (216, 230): -0.034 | 47.5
